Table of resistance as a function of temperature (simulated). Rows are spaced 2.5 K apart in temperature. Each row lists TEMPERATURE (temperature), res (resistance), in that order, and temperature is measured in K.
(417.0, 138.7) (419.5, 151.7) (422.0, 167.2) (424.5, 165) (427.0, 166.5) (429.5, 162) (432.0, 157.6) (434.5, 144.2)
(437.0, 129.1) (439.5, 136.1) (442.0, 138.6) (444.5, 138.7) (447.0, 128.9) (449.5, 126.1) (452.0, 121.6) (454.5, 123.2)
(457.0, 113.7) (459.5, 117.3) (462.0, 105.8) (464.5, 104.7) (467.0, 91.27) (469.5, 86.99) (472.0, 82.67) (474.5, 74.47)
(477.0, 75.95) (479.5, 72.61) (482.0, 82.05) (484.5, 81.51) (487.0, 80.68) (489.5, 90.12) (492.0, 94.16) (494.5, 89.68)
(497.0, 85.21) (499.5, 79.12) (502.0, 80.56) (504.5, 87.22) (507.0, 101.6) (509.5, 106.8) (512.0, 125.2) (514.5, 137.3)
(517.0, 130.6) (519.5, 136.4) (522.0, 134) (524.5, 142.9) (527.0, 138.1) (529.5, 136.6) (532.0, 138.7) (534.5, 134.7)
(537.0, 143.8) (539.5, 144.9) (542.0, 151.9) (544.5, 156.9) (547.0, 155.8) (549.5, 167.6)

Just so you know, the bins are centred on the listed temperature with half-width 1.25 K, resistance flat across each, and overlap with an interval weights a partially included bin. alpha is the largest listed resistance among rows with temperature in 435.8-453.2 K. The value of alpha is 138.7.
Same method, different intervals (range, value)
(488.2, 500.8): 94.16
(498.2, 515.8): 137.3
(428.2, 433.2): 162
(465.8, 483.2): 91.27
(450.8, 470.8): 123.2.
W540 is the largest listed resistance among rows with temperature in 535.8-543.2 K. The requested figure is 151.9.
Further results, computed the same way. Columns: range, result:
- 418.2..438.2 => 167.2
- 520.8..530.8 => 142.9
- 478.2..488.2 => 82.05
